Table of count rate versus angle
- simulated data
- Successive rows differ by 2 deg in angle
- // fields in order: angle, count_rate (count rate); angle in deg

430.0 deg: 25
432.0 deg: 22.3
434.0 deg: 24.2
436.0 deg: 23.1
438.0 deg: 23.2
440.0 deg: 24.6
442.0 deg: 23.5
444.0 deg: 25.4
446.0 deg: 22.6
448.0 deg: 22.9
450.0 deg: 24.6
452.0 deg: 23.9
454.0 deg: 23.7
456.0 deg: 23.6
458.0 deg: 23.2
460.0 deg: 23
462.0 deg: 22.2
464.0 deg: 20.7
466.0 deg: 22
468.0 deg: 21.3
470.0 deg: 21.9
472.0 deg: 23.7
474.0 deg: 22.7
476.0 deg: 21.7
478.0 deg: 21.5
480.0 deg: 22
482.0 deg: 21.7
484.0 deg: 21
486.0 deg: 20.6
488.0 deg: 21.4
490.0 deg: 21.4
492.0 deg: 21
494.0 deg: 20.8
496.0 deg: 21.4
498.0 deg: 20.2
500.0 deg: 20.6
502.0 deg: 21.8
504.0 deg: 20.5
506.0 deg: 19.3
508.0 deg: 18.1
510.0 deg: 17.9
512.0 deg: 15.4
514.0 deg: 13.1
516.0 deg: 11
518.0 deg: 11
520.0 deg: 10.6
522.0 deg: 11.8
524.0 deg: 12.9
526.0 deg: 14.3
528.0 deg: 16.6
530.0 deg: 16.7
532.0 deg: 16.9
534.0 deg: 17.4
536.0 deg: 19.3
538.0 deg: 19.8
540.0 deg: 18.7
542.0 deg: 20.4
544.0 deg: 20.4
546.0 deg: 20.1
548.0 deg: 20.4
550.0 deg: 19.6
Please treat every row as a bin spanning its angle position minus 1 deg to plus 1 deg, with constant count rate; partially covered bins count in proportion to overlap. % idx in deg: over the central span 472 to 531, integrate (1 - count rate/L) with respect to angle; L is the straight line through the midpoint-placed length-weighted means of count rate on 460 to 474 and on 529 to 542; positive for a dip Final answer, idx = 5.7 deg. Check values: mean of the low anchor 22.1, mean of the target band 18.3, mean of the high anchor 18.3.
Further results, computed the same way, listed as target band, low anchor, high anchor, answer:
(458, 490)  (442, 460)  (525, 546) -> 0.5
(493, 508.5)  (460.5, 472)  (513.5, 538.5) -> -2.4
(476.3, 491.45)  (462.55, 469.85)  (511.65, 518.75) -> -2.7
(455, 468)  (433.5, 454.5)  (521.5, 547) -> 0.1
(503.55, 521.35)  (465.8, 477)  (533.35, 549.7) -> 4.9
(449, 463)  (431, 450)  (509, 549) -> -0.7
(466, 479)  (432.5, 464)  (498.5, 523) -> -1.0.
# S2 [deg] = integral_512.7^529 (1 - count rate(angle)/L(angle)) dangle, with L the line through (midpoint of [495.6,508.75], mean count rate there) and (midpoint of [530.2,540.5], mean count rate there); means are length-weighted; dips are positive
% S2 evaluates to 5.5 deg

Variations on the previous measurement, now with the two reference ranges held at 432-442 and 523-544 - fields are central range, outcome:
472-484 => -0.6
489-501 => -0.6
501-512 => 0.0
